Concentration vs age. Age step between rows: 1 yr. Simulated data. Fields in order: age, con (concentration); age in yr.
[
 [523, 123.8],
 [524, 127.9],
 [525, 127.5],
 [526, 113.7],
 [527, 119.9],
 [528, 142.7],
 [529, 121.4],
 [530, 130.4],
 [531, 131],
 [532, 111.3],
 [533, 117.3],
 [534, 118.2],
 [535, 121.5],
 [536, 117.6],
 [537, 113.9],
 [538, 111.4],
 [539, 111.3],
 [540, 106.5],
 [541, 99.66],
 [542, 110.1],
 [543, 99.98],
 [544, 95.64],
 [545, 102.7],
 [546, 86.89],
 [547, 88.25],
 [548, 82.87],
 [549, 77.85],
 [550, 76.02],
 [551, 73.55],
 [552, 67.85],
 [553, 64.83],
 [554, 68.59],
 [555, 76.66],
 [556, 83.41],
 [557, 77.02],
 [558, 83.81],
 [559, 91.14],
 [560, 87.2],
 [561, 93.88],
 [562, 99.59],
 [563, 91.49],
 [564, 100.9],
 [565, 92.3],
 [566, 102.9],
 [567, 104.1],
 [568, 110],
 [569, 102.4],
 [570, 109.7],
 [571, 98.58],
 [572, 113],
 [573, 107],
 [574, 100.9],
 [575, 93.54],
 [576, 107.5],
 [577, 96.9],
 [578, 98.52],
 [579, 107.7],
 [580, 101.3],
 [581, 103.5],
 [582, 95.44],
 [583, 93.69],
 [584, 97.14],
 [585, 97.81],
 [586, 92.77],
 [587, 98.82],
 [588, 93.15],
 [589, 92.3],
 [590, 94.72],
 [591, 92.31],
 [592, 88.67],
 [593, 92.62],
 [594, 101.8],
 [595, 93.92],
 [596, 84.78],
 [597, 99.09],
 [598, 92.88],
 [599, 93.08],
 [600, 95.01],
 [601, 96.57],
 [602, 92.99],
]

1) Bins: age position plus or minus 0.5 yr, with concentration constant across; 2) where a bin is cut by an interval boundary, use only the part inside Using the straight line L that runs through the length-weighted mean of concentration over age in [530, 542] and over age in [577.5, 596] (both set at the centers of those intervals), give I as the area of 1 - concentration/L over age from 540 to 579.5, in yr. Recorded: 4.7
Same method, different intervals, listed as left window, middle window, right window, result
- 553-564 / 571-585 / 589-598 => -1.8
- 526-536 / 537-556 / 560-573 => 4.1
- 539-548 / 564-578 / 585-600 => -1.0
